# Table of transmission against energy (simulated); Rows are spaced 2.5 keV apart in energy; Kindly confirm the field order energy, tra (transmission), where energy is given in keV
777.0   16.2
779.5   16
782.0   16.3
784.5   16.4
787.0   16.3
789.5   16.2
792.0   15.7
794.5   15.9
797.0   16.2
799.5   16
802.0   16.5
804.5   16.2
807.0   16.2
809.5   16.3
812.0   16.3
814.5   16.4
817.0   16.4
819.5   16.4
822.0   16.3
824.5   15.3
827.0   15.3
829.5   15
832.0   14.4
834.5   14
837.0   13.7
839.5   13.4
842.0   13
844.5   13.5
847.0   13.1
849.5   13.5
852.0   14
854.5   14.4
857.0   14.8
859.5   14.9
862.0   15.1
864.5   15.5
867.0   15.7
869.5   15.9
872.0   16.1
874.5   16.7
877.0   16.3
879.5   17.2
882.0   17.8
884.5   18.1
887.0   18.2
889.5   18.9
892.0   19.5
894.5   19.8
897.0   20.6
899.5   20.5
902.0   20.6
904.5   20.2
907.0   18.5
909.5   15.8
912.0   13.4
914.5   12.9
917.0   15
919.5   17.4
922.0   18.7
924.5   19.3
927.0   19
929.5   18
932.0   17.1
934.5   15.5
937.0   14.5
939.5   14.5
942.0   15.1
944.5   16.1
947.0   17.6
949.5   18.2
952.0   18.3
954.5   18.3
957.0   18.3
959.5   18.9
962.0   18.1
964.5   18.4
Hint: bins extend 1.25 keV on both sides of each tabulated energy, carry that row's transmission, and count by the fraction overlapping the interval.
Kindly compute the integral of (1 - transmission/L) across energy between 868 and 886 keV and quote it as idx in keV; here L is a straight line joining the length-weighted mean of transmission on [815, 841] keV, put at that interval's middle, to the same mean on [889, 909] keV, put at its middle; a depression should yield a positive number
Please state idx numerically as 1.38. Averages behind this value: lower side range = 15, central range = 16.9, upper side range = 19.7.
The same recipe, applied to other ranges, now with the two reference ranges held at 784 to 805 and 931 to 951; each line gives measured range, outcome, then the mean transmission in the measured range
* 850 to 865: 1.3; 14.7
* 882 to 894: -1.9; 18.7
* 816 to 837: 1.1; 15.3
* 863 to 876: 0.1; 16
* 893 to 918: -2.6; 17.8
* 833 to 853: 3.2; 13.5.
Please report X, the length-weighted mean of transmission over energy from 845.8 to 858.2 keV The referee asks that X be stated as 14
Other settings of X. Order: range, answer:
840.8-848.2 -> 13.2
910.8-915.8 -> 13.2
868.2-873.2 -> 16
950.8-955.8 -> 18.3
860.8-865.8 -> 15.3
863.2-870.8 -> 15.7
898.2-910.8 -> 19.1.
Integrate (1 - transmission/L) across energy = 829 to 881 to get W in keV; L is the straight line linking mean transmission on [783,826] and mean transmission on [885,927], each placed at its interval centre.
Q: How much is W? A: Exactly 7.2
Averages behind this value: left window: 16.2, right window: 18.1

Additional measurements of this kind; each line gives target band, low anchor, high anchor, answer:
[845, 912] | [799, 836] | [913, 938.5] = -2.4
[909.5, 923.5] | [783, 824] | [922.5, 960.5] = 1.2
